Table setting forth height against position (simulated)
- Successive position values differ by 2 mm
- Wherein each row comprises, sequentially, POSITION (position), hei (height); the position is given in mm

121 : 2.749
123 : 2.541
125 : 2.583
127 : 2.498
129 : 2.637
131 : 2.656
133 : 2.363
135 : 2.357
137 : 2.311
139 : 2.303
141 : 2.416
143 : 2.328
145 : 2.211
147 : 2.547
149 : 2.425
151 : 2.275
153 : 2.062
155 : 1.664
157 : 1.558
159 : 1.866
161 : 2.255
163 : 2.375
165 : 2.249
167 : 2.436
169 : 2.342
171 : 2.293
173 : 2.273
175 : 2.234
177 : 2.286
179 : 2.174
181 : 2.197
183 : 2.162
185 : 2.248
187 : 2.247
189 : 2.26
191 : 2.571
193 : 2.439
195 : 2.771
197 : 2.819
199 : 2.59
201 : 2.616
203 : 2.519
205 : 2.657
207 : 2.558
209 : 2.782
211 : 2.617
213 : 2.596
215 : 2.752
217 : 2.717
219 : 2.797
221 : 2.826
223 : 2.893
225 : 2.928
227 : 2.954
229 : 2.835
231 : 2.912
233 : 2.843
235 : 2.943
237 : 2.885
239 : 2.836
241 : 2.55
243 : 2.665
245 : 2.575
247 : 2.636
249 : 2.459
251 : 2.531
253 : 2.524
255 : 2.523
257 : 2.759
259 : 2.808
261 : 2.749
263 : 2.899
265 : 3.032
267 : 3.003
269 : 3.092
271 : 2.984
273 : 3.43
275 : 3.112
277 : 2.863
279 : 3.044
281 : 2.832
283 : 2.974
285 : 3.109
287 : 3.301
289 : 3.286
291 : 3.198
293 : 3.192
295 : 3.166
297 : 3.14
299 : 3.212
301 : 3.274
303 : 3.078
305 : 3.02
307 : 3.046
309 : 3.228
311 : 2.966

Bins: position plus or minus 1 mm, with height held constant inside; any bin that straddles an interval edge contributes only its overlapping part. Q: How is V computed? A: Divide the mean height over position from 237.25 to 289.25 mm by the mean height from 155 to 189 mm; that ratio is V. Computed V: 1.31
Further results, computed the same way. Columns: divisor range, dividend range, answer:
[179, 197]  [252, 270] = 1.19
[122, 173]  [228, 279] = 1.23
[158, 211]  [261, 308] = 1.29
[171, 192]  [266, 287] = 1.35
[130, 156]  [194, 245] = 1.20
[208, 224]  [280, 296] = 1.14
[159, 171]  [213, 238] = 1.24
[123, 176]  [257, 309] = 1.34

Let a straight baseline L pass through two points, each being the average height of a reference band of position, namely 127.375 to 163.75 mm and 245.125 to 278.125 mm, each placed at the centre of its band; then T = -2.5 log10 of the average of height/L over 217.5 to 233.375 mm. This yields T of -0.09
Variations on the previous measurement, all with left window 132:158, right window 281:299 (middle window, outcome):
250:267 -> 0.079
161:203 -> 0.035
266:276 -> -0.033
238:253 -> 0.105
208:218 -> -0.015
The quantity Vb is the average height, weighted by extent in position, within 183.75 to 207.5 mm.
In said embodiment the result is 2.52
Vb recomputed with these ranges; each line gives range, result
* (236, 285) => 2.83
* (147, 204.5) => 2.3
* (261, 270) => 2.98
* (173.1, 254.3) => 2.61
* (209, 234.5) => 2.81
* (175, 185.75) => 2.21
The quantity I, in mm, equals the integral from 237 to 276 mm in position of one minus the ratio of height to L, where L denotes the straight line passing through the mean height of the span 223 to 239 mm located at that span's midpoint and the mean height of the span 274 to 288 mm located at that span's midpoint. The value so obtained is 2.2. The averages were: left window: 2.9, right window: 3.03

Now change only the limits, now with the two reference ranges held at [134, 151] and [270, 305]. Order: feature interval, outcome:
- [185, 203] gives 0.75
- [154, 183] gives 3.95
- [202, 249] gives 0.86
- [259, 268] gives 0.27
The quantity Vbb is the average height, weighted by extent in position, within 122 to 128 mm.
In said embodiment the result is 2.54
